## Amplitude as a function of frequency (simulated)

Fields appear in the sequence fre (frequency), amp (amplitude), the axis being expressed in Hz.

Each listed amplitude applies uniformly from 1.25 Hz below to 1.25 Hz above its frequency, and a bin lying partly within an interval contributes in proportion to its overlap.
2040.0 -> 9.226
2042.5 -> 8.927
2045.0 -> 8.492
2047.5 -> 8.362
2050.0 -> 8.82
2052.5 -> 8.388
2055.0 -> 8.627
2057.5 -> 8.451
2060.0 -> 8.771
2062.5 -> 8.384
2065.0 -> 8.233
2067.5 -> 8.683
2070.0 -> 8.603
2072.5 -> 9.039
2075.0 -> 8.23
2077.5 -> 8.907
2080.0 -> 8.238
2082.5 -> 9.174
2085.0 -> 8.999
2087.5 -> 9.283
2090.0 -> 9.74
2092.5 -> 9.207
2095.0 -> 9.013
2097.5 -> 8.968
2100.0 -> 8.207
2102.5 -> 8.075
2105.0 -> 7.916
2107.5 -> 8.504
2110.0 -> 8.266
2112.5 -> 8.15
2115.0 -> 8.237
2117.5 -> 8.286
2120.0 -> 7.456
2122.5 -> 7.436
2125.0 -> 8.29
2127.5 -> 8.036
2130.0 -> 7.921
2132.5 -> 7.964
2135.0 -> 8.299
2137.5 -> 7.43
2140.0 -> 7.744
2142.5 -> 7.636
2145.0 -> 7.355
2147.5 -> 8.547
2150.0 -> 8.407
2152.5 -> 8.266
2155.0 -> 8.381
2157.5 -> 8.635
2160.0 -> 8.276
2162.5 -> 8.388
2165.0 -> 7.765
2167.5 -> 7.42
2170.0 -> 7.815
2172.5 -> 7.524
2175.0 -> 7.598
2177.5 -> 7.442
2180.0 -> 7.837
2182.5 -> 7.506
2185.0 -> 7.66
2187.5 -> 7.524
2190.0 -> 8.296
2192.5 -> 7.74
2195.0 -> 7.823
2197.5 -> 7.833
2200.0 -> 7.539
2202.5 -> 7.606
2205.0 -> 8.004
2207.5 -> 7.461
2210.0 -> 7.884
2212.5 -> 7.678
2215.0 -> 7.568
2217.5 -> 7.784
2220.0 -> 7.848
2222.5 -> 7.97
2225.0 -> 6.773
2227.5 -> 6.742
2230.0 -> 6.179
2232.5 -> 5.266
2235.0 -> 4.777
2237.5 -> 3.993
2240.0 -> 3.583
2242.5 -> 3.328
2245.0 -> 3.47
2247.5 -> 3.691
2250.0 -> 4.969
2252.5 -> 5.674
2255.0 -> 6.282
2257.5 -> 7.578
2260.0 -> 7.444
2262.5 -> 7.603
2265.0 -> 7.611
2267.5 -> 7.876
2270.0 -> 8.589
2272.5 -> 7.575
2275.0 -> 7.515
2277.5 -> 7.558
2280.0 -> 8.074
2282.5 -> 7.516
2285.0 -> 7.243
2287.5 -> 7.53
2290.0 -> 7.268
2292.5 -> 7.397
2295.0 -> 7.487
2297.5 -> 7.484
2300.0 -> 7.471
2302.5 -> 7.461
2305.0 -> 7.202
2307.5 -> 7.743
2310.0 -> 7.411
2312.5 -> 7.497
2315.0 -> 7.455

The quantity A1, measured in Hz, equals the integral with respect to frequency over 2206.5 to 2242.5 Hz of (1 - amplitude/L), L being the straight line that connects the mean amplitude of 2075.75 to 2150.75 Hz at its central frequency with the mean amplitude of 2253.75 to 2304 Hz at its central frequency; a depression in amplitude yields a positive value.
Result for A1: 6.4 Hz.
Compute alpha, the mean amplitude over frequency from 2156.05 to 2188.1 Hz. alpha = 7.81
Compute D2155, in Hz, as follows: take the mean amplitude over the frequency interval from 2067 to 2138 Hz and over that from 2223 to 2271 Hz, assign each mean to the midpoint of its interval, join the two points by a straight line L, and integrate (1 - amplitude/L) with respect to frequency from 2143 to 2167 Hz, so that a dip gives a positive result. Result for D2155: -2.1 Hz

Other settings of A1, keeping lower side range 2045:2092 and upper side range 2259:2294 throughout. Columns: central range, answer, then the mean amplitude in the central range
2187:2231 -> 2.2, 7.58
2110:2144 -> 2.0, 7.92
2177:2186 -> 0.6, 7.62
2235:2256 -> 9.2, 4.38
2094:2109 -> 0.2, 8.43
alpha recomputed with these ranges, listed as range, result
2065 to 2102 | 8.84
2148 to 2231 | 7.74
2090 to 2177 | 8.12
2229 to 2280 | 6.08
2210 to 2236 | 6.93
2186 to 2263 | 6.57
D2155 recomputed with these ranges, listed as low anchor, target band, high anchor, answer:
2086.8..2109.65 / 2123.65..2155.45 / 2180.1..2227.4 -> 1.2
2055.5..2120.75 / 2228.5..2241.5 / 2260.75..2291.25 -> 5.1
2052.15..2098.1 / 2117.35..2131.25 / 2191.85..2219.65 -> 0.9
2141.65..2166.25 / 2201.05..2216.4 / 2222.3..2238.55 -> -2.8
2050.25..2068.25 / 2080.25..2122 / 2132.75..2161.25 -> -1.3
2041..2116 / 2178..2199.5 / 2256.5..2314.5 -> 0.8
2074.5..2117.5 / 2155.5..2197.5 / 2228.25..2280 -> -2.8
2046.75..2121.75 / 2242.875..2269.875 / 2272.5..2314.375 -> 5.1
